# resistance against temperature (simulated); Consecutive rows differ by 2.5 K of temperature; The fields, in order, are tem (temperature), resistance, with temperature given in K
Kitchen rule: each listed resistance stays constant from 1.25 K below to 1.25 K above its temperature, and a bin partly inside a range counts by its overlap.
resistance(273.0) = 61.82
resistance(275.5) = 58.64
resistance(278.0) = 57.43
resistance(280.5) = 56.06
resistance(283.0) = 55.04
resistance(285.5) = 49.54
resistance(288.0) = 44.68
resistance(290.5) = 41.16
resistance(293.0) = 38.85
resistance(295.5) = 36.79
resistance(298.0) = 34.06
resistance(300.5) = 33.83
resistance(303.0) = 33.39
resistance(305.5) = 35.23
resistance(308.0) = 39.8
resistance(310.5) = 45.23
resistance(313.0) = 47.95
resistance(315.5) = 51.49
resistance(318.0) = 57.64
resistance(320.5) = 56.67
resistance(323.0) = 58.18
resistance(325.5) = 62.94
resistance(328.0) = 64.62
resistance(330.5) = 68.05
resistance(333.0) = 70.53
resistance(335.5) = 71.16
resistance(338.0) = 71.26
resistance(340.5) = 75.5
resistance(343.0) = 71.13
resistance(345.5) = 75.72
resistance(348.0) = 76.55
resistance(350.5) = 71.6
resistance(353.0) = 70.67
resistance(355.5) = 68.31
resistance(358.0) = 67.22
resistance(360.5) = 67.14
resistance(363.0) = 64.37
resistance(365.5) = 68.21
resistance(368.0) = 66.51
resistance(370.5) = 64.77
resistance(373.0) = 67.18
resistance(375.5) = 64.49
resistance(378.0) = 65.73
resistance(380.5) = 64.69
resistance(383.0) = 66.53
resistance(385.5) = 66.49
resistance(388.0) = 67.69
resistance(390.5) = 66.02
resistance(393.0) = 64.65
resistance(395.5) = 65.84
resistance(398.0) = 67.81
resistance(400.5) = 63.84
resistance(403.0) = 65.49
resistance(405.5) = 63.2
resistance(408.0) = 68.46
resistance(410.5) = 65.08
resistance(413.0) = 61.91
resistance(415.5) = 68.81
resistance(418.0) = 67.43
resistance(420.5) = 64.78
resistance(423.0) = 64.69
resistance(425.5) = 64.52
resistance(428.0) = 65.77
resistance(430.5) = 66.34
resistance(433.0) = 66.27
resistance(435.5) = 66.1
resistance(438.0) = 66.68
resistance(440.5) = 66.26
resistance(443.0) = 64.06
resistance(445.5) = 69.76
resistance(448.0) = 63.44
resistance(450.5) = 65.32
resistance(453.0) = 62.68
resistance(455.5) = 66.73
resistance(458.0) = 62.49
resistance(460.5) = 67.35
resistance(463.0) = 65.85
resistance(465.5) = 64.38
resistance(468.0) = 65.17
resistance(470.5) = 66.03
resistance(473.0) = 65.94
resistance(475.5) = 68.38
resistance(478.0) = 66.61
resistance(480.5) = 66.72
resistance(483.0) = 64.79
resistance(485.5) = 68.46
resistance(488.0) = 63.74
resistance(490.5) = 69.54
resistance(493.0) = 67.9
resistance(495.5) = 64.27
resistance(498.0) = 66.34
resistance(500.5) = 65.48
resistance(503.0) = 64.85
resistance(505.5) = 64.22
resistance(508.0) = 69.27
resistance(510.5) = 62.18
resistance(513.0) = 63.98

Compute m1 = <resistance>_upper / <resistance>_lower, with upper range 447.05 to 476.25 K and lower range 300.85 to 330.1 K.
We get 1.30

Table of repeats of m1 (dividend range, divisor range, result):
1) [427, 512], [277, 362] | 1.16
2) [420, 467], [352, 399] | 0.98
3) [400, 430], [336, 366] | 0.92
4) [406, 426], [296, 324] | 1.47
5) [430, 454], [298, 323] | 1.47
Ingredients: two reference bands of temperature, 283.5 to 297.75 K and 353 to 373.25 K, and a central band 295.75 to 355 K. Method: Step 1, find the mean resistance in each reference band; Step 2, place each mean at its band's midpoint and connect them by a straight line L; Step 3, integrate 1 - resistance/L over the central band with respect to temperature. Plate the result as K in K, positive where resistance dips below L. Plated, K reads -3.4 K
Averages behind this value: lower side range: 42.3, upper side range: 66.9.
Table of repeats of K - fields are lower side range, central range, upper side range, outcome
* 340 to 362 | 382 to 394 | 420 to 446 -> 0.4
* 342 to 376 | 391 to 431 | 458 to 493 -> 1.3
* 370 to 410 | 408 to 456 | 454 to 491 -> 0.2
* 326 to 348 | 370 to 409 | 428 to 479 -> 1.6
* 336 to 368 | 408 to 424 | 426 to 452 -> 0.3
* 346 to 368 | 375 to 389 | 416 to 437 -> 0.4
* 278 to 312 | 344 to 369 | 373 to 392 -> -4.6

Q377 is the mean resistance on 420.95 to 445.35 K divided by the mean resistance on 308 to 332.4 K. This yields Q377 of 1.17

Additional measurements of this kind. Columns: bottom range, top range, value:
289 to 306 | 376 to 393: 1.82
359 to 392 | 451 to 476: 0.99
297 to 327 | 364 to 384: 1.42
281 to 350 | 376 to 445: 1.21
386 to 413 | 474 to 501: 1.01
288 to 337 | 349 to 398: 1.34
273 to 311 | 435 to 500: 1.48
